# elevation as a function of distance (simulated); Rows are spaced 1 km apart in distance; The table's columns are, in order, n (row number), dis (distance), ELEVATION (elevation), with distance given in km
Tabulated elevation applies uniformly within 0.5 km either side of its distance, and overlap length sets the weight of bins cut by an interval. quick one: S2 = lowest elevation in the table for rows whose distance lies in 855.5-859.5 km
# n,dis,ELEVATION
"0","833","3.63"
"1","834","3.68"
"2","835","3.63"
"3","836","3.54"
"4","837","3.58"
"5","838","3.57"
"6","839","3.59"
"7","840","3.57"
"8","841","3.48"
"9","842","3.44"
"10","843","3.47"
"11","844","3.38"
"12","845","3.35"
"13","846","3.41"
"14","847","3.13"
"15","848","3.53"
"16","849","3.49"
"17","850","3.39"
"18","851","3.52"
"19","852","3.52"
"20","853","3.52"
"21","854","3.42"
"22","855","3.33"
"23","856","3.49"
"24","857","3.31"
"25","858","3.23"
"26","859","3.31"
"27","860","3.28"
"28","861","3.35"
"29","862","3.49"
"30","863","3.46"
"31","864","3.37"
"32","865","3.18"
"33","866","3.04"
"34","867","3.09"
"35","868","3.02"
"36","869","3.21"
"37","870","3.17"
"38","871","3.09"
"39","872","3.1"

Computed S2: 3.23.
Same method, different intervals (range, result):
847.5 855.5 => 3.33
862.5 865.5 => 3.18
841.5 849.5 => 3.13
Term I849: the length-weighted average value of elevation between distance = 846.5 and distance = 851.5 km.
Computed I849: 3.41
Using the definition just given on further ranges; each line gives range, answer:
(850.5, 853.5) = 3.52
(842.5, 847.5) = 3.35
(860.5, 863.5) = 3.43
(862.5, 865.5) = 3.34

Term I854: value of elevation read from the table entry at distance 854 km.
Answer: 3.42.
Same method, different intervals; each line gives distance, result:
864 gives 3.37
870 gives 3.17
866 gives 3.04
